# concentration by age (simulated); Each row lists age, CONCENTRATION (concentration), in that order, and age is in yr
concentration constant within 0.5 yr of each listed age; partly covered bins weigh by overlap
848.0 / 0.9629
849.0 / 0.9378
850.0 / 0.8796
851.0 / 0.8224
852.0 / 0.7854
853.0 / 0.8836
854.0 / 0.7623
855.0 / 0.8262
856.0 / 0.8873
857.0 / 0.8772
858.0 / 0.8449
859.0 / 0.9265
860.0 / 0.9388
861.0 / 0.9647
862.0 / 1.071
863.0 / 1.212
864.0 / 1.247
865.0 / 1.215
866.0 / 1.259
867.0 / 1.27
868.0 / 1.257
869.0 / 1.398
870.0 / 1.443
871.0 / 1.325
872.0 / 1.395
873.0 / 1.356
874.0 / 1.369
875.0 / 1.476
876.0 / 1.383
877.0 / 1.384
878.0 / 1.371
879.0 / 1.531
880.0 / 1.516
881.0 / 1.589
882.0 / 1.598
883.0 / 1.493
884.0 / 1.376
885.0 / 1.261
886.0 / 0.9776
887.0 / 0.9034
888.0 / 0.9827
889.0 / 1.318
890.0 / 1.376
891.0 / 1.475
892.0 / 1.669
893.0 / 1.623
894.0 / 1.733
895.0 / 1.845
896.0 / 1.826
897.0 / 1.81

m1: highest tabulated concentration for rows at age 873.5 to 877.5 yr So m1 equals 1.476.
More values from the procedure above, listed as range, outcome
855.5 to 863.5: 1.212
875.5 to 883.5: 1.598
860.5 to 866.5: 1.259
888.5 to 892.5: 1.669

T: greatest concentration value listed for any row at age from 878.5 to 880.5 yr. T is 1.531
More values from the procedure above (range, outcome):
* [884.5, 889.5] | 1.318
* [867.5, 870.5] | 1.443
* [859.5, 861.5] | 0.9647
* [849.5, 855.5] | 0.8836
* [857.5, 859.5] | 0.9265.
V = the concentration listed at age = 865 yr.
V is 1.215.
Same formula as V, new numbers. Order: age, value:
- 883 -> 1.493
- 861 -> 0.9647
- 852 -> 0.7854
